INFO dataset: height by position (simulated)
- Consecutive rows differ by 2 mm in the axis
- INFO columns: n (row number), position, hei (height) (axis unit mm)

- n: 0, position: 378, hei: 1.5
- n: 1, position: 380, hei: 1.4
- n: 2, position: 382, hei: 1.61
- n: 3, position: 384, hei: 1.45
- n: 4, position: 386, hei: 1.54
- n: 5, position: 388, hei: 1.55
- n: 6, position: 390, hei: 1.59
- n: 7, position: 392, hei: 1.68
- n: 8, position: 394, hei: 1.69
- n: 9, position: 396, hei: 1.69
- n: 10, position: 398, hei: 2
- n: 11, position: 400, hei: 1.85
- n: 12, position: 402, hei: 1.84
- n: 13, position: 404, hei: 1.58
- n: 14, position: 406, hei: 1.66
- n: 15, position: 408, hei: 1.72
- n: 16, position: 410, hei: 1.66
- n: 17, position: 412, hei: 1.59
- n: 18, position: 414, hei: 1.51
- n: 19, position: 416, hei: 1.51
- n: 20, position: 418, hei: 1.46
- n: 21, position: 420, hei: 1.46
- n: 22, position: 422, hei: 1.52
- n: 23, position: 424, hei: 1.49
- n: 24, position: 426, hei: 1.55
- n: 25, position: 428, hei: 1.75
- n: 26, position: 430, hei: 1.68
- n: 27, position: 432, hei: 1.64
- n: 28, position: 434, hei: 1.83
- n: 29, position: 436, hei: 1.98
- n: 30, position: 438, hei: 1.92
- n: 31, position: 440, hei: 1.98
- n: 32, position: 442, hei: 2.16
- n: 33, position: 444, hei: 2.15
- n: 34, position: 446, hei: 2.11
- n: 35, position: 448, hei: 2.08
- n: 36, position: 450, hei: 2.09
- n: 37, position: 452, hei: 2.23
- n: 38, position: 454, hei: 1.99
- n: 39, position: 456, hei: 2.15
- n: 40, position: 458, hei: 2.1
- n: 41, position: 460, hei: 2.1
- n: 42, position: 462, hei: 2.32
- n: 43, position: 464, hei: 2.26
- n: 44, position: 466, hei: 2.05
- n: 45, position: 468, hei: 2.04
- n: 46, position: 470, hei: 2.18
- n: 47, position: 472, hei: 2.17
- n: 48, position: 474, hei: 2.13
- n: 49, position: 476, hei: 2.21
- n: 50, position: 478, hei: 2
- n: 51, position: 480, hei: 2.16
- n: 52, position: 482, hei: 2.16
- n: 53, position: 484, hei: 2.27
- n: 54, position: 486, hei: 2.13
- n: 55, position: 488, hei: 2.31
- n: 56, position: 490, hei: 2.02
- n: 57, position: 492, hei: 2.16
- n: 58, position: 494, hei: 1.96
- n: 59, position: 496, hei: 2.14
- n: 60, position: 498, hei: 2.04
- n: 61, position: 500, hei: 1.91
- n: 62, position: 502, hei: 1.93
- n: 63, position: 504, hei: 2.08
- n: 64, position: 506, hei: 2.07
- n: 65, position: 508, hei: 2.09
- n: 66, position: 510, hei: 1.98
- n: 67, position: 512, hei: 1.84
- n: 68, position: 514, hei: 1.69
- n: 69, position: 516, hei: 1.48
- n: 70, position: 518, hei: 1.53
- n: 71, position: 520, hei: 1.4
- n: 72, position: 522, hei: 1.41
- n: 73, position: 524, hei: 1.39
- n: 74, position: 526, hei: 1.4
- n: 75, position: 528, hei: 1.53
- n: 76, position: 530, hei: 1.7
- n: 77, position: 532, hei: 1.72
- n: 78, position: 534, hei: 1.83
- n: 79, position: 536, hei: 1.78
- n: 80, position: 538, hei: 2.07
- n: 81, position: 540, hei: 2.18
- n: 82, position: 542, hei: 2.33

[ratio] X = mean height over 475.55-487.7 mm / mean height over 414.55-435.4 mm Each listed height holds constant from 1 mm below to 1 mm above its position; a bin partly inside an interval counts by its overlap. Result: 1.36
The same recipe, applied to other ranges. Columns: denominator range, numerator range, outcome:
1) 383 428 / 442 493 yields 1.32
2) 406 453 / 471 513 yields 1.17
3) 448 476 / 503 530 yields 0.79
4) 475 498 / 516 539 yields 0.75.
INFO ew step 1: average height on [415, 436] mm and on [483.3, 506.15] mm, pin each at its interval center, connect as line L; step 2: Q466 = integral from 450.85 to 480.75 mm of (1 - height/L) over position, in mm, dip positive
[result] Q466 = -4.07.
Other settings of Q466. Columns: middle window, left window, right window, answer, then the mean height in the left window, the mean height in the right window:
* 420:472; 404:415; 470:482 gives -1.5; 1.62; 2.14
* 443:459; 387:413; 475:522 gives -2.4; 1.7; 1.97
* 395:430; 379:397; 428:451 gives 2.2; 1.58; 1.96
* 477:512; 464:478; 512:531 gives -4.4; 2.13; 1.52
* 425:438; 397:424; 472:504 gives 0.1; 1.64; 2.1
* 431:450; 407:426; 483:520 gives -3.7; 1.55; 1.96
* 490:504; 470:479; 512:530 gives -1.5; 2.13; 1.51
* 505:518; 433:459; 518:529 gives -2.5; 2.06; 1.44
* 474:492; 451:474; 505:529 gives -1.8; 2.14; 1.65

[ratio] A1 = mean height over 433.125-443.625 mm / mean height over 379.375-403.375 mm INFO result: 1.20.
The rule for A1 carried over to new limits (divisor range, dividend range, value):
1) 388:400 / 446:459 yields 1.22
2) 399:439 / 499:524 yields 1.07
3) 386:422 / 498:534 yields 1.05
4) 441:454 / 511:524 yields 0.73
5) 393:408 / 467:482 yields 1.21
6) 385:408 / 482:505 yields 1.23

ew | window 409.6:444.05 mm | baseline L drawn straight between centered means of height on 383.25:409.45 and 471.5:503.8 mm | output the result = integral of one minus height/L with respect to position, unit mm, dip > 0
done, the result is 2.4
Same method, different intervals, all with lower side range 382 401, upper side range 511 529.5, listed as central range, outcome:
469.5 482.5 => -4.70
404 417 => 0.32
